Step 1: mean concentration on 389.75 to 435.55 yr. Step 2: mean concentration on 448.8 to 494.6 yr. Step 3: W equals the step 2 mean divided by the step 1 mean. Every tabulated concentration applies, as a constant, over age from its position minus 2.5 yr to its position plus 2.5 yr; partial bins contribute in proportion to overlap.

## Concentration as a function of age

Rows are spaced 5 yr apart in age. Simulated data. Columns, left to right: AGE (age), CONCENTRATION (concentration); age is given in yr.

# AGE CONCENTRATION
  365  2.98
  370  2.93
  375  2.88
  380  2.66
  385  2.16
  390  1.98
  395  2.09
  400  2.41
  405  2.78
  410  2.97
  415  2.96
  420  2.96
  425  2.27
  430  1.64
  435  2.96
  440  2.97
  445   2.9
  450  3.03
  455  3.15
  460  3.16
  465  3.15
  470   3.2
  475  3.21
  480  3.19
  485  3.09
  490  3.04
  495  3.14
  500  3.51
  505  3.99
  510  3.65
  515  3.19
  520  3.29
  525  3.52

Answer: 1.3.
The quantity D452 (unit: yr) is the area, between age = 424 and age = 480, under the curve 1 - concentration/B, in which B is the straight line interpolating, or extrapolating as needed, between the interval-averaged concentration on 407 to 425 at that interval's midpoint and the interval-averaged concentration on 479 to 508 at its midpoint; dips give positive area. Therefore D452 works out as 3.4 yr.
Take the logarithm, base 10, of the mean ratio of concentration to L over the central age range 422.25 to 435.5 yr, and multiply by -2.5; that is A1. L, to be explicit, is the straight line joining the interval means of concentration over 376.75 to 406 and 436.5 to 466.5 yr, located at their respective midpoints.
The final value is 0.257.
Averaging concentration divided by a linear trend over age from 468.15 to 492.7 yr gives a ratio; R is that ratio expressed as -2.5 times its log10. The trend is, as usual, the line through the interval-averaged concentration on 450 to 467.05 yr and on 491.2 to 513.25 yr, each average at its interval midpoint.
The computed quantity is 0.06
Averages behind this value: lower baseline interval 3.14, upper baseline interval 3.53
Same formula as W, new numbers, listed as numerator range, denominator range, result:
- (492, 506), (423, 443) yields 1.41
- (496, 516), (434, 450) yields 1.21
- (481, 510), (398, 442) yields 1.27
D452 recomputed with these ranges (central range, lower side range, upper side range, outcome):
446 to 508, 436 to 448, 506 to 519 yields -0.54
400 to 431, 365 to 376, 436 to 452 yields 3.37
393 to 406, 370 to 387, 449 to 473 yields 1.73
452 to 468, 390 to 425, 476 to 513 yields -0.44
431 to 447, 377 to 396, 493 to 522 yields -0.24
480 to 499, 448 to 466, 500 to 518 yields 1.54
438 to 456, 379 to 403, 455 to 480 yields -0.45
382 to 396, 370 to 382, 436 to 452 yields 3.66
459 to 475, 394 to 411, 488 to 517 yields -0.27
